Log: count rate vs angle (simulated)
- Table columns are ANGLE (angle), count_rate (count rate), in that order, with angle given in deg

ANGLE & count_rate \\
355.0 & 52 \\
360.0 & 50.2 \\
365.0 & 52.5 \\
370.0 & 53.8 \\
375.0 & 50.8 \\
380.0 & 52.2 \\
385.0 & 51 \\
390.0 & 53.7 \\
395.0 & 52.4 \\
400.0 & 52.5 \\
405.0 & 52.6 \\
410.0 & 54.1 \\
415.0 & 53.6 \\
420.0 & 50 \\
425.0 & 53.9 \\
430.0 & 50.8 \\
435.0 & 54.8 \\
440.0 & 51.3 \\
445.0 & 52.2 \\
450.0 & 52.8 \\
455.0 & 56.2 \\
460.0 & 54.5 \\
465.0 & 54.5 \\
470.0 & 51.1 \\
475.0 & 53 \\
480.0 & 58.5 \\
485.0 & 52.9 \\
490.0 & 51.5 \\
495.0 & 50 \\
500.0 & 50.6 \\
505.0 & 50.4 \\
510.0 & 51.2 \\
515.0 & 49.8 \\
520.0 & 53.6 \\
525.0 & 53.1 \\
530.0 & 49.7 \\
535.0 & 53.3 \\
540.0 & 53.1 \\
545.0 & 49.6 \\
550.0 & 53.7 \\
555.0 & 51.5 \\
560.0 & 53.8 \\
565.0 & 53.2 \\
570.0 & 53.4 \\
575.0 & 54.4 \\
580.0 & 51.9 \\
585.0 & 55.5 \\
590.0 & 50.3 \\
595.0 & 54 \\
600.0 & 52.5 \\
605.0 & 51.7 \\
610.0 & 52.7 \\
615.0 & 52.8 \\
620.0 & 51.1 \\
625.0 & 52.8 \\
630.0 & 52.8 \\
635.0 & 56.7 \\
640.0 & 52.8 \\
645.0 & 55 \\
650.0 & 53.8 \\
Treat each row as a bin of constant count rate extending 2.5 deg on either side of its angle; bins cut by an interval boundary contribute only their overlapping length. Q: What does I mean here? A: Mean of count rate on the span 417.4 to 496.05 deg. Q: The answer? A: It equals 53.1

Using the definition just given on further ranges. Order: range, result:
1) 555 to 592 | 53.1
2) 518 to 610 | 52.7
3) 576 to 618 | 52.7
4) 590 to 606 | 52.5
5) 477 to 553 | 52.1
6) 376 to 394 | 52.2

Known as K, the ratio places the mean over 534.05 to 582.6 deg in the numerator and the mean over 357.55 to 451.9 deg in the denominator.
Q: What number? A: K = 1.0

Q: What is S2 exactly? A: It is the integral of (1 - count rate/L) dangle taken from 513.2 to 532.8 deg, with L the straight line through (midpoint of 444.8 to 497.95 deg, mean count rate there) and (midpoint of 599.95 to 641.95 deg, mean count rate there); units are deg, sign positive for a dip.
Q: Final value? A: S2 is 0.59 deg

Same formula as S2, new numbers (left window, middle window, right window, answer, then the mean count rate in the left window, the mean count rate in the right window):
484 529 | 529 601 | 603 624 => -1.31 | 51.3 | 52.1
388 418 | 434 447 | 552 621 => 0.12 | 53.1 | 52.8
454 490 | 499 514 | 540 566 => 0.76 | 54.1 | 52.4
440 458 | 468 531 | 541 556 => 0.68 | 53.4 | 51.8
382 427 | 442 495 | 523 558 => -1.20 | 52.6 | 52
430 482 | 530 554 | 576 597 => 0.52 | 53.7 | 53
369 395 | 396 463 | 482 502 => -1.46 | 52.2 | 51.4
